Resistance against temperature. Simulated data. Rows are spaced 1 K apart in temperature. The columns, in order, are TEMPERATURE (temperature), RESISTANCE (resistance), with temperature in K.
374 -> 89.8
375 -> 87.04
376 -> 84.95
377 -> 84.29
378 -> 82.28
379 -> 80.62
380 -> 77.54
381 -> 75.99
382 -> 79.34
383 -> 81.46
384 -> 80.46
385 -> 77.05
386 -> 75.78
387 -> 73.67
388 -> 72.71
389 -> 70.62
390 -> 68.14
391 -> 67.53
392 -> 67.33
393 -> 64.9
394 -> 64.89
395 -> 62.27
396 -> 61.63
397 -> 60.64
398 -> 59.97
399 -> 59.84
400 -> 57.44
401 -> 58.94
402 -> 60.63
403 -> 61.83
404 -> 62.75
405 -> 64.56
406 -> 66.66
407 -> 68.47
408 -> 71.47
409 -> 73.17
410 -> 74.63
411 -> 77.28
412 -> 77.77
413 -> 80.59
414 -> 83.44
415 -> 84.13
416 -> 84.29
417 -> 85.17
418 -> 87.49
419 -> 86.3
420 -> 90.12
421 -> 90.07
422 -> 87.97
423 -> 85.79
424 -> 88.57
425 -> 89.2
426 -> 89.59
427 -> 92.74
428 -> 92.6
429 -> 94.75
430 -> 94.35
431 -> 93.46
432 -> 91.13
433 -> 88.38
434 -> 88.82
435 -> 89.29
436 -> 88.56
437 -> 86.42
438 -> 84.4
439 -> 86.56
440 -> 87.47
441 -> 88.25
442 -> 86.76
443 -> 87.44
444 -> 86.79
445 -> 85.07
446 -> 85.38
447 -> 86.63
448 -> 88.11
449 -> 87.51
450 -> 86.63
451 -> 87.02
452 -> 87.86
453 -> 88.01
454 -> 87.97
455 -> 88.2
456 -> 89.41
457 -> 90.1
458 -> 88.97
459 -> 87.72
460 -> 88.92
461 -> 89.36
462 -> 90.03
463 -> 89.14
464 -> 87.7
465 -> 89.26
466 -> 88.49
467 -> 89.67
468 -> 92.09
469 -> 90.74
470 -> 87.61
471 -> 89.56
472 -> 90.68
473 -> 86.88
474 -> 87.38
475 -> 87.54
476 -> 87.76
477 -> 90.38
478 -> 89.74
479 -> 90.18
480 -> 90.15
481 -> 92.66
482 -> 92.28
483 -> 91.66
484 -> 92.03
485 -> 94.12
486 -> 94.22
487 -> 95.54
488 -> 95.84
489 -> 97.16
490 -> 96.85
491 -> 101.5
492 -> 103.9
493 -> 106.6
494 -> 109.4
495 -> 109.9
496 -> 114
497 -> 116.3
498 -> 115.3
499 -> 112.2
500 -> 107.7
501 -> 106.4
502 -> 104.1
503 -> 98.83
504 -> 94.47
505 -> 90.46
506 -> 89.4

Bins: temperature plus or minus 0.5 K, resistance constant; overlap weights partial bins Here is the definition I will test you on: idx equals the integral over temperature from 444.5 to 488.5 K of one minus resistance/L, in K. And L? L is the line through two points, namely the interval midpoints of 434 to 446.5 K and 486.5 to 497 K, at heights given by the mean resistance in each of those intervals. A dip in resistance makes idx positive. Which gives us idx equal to 2.7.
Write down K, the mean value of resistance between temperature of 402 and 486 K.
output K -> 86.3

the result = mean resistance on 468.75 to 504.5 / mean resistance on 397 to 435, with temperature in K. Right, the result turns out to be 1.2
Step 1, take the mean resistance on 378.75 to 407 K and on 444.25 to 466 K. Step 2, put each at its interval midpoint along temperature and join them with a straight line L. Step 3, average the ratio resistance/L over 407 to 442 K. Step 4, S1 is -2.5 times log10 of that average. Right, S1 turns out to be -0.10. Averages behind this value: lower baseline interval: 68.3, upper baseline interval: 88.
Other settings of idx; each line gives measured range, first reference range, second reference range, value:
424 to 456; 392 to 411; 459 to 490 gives -4.27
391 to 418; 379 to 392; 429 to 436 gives 4.07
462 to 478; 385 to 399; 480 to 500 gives 0.92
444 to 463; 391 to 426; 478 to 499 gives 0.12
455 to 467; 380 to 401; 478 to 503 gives 0.33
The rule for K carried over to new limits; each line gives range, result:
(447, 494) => 91.1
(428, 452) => 88.3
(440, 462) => 87.8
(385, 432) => 76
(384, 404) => 65.9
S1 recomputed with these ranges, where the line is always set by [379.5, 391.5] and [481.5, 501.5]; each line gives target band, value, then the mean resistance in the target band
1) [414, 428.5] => -0.05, 88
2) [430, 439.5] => -0.01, 88.9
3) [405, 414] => 0.11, 73.8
